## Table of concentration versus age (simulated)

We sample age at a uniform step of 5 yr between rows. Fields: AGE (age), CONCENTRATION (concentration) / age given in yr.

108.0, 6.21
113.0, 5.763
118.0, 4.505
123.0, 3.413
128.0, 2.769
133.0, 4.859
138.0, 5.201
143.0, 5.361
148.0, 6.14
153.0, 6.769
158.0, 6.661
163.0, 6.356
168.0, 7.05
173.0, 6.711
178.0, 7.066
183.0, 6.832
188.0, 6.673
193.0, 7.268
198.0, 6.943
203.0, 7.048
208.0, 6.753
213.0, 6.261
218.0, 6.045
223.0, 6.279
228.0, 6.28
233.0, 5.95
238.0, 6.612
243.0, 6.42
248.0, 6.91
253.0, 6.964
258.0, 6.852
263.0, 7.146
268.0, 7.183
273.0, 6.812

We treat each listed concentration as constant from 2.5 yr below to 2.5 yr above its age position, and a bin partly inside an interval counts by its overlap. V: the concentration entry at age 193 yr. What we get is 7.268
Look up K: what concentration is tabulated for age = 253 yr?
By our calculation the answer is 6.964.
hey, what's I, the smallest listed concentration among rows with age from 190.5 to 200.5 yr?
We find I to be 6.943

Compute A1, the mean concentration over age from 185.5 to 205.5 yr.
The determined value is 6.98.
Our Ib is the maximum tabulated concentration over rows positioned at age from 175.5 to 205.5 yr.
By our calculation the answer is 7.268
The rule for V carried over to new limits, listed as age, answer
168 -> 7.05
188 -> 6.673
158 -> 6.661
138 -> 5.201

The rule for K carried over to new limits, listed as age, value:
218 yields 6.045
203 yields 7.048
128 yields 2.769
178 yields 7.066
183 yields 6.832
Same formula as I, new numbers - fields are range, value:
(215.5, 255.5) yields 5.95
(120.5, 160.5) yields 2.769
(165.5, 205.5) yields 6.673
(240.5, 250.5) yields 6.42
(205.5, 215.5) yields 6.261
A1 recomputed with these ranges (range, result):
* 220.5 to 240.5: 6.28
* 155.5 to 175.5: 6.69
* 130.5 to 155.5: 5.67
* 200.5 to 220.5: 6.53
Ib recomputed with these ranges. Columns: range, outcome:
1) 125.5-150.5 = 6.14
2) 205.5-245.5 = 6.753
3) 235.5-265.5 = 7.146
